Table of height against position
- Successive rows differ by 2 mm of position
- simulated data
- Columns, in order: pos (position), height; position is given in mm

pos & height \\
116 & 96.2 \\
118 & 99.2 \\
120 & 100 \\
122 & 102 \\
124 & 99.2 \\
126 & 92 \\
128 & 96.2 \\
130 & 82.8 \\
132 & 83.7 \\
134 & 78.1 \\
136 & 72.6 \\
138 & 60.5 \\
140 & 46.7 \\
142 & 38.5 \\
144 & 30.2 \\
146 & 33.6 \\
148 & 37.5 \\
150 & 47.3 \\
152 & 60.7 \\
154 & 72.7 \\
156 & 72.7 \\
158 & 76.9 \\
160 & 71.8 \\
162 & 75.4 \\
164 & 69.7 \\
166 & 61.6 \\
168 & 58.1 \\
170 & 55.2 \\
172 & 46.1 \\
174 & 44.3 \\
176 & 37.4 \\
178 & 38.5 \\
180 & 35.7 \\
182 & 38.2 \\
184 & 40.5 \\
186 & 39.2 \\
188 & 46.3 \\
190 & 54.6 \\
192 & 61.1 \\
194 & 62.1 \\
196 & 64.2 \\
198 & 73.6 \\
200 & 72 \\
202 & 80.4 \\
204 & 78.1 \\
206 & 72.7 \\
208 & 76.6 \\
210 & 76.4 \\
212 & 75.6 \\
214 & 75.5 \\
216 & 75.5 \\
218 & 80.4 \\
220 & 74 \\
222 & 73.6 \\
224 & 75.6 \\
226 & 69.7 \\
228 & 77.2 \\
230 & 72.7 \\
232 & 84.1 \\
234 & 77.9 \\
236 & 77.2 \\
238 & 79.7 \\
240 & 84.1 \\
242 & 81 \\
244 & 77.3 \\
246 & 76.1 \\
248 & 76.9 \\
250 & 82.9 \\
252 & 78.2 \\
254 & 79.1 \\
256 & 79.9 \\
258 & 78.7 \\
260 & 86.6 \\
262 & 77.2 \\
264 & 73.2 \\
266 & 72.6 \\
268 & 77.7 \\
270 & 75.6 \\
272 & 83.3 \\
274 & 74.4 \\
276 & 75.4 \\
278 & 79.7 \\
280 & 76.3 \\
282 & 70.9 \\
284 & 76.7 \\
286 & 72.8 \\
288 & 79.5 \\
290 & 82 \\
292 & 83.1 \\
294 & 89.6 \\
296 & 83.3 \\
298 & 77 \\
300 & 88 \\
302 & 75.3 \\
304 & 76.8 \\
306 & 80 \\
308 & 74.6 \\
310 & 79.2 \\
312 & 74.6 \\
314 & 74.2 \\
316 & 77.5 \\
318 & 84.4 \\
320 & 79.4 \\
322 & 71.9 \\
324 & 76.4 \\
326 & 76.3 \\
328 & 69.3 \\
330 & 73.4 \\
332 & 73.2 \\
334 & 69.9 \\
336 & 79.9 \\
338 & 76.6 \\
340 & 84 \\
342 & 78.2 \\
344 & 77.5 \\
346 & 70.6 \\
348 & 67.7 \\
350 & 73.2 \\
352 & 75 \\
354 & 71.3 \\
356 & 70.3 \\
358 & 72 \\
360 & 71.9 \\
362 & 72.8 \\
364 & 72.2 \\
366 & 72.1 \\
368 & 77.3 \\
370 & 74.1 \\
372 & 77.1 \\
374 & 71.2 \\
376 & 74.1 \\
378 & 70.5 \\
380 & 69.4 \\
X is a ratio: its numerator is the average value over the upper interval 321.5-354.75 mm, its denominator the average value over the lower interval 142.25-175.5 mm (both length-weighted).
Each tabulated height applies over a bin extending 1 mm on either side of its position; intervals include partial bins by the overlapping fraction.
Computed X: 1.32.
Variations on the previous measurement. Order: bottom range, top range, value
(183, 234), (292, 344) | 1.12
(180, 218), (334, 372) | 1.16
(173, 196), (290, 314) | 1.74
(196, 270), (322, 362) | 0.96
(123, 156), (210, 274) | 1.20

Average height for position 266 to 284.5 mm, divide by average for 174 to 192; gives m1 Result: 1.8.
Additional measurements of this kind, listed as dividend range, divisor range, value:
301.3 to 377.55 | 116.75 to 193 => 1.20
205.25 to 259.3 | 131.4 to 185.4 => 1.42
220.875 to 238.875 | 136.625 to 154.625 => 1.61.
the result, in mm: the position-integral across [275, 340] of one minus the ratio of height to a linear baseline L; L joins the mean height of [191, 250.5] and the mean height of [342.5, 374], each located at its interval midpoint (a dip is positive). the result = -3.2 mm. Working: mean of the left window 75.4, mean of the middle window 77.5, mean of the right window 73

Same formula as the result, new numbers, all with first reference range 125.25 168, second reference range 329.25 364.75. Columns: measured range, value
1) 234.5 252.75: -2.7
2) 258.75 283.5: -2.3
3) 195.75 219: -2.8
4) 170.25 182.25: 4.5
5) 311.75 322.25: -0.7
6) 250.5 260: -1.4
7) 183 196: 2.9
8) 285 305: -2.6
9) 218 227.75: -0.9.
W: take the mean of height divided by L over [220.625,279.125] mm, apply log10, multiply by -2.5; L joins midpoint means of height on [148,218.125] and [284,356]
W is -0.13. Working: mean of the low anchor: 61.3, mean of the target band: 77.8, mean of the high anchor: 76.9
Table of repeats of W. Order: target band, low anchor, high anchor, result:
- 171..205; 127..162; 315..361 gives 0.220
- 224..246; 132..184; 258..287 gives -0.124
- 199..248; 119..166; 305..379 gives -0.077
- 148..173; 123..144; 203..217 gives 0.174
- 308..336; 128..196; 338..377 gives -0.072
